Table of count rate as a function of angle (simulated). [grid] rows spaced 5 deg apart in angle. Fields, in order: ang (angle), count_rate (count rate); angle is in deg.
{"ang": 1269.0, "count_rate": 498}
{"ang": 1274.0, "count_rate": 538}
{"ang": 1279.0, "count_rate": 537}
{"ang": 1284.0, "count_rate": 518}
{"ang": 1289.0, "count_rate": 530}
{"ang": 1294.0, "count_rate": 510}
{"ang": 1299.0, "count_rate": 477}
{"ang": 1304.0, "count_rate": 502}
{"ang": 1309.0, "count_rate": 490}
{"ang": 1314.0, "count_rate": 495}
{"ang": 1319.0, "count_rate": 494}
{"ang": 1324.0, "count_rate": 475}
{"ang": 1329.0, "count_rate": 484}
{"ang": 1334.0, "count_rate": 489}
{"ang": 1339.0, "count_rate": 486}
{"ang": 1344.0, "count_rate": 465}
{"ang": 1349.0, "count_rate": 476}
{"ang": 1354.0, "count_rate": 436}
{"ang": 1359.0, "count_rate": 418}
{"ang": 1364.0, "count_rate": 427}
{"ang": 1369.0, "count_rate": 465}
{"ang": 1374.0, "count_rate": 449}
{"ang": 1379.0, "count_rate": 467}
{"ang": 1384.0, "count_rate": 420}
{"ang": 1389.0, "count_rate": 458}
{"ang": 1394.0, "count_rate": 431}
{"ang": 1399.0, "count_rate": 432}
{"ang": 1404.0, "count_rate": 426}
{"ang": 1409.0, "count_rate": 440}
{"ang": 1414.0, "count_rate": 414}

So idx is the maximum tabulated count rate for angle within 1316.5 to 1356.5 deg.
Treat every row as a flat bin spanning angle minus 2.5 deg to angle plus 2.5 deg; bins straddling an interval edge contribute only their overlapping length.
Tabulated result 494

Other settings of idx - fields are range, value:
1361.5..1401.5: 467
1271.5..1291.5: 538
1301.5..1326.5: 502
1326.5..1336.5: 489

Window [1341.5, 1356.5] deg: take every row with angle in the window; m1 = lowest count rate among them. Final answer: 436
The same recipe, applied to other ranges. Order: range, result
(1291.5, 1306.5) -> 477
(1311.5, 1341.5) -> 475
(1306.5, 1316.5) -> 490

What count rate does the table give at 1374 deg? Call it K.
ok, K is 449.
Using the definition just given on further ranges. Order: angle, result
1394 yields 431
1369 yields 465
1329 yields 484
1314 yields 495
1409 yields 440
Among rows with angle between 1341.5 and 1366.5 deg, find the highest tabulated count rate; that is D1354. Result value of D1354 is 476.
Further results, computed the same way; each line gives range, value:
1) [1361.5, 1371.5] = 465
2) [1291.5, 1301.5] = 510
